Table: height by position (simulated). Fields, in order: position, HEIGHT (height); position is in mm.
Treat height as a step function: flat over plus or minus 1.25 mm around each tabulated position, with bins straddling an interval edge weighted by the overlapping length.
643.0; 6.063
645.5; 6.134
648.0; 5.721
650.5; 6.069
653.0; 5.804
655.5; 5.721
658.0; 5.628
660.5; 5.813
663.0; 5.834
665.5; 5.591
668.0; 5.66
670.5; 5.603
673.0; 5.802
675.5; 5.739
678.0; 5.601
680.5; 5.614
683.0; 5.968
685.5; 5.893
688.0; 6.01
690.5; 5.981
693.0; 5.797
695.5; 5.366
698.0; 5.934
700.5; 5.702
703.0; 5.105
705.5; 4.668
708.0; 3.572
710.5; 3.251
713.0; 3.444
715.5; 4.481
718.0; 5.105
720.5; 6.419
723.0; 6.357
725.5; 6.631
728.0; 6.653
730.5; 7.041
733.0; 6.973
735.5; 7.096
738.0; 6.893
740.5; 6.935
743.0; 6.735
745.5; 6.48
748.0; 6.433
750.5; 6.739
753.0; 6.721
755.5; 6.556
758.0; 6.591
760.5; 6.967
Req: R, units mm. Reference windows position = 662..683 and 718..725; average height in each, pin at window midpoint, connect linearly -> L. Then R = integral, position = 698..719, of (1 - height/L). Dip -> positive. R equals 5.4 mm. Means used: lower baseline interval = 5.7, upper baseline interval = 6.18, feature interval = 4.5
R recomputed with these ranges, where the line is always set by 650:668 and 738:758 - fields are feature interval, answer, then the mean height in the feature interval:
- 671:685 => 0.5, 5.75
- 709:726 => 3.6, 5.01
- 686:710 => 3.3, 5.3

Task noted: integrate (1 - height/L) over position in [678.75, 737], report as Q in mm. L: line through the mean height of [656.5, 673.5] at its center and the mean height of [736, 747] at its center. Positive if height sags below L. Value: 6.4 mm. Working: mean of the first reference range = 5.7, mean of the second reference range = 6.78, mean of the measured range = 5.62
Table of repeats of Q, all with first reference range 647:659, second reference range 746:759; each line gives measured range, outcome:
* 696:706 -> 1.26 mm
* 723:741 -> -1.16 mm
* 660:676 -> 0.54 mm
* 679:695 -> 0.58 mm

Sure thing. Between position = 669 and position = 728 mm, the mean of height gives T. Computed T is 5.42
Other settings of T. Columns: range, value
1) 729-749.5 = 6.82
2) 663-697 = 5.75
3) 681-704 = 5.75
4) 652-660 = 5.72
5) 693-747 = 5.76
